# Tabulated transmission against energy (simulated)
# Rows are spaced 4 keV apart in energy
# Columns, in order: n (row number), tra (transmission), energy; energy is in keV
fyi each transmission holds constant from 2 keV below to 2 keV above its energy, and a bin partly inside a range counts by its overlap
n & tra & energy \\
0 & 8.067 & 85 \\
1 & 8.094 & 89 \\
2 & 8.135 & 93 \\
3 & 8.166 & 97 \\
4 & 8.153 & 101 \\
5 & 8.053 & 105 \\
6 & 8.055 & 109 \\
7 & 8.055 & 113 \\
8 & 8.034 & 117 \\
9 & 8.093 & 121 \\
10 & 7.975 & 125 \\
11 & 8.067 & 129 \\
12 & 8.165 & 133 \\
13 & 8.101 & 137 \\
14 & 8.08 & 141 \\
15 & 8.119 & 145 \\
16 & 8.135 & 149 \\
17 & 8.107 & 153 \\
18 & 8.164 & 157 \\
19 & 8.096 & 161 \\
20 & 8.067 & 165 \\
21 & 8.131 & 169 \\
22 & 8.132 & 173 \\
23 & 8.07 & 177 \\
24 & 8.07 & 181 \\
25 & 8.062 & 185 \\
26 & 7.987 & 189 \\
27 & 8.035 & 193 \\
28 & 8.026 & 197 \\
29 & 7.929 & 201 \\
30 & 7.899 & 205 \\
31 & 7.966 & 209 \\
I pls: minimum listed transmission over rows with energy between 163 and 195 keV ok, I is 7.987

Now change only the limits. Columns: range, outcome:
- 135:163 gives 8.08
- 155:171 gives 8.067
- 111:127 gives 7.975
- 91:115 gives 8.053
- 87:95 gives 8.094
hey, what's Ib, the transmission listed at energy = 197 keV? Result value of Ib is 8.026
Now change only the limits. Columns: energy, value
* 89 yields 8.094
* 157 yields 8.164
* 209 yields 7.966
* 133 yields 8.165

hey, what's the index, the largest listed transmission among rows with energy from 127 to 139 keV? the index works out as 8.165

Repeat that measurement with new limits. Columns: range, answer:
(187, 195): 8.035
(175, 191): 8.07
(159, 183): 8.132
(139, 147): 8.119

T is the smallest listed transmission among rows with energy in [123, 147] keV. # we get 7.975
